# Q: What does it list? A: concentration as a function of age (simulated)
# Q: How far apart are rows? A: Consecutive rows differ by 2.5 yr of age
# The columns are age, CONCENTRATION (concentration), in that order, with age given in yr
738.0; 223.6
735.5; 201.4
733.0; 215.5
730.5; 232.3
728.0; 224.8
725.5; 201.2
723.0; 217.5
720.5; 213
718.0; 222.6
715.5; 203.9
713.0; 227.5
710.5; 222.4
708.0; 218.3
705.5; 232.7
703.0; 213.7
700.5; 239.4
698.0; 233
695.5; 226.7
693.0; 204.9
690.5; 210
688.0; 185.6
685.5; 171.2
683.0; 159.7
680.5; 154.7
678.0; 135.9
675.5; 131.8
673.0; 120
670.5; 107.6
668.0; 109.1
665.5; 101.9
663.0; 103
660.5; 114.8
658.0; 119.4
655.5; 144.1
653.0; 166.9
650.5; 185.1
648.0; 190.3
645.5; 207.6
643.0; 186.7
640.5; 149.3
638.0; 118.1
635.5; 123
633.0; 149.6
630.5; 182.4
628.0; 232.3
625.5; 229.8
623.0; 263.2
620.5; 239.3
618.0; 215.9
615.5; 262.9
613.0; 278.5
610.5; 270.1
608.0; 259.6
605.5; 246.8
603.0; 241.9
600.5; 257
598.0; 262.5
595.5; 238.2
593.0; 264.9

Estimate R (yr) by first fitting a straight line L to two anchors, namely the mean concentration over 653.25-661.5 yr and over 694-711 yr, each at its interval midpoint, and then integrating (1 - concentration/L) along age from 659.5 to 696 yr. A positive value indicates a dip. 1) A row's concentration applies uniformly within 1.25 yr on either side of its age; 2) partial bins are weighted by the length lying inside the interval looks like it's 6.06 yr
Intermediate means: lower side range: 131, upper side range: 226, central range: 148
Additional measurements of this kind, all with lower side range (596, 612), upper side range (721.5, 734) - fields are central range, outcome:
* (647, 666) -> 7.8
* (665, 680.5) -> 7.5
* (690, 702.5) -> 0.3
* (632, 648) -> 5.6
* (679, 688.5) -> 2.7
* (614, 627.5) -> 0.5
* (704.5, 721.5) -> 0.2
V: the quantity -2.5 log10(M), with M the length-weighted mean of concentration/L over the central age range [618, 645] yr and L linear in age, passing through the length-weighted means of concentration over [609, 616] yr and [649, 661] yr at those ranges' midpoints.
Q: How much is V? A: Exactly 0.153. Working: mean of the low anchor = 271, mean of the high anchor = 149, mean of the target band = 189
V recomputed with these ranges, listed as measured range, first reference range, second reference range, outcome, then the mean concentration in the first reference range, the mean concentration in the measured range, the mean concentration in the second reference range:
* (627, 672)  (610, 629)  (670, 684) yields 0.27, 248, 149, 136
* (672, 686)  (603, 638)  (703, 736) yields 0.46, 224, 145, 218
